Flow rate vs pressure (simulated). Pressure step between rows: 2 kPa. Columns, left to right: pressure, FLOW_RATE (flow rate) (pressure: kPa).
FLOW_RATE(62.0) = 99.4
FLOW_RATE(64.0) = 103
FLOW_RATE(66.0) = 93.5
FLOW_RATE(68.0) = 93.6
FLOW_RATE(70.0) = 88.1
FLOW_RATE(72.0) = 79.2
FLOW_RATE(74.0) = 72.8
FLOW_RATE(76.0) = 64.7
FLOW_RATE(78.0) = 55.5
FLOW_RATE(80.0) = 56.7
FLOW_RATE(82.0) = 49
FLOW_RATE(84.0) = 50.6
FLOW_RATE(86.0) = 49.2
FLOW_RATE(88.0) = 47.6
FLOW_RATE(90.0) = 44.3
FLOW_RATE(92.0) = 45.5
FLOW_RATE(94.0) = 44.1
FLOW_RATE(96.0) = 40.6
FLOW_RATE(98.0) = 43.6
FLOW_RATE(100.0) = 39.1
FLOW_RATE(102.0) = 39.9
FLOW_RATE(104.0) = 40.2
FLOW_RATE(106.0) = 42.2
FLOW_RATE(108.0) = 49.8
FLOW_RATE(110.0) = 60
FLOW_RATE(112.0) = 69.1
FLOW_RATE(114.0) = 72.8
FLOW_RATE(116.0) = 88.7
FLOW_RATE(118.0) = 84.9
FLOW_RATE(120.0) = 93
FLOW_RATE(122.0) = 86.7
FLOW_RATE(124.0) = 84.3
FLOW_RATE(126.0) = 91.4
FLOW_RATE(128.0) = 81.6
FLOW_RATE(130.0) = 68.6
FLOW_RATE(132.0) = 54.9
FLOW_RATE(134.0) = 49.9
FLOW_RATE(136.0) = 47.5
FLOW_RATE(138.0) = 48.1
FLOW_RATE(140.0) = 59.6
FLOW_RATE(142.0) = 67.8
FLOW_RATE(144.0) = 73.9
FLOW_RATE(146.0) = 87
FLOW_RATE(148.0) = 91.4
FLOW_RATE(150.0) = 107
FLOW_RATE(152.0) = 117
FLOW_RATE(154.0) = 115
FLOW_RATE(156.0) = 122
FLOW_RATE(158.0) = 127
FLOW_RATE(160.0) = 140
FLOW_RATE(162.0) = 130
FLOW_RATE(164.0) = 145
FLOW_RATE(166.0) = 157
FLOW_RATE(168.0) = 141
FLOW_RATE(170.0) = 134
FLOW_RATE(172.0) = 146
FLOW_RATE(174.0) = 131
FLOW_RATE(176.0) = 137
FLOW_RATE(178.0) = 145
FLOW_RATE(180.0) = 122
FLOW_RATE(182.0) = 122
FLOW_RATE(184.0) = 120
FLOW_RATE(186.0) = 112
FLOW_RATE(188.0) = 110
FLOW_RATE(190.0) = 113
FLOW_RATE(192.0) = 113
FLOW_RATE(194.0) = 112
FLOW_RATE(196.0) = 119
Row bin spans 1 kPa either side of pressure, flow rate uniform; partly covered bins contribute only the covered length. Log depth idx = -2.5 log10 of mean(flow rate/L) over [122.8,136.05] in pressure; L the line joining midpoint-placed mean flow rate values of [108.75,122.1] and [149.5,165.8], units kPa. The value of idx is 0.31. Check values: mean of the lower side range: 78.3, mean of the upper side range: 127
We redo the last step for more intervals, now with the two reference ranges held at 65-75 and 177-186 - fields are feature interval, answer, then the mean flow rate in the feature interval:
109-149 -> 0.408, 73.1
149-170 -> -0.109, 130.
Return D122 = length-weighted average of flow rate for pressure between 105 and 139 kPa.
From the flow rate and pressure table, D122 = 69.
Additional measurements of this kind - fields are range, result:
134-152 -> 74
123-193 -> 106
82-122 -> 55.7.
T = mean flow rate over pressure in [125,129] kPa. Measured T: 86.5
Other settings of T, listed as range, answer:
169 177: 137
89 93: 44.9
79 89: 50.6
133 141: 51.3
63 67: 98.2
